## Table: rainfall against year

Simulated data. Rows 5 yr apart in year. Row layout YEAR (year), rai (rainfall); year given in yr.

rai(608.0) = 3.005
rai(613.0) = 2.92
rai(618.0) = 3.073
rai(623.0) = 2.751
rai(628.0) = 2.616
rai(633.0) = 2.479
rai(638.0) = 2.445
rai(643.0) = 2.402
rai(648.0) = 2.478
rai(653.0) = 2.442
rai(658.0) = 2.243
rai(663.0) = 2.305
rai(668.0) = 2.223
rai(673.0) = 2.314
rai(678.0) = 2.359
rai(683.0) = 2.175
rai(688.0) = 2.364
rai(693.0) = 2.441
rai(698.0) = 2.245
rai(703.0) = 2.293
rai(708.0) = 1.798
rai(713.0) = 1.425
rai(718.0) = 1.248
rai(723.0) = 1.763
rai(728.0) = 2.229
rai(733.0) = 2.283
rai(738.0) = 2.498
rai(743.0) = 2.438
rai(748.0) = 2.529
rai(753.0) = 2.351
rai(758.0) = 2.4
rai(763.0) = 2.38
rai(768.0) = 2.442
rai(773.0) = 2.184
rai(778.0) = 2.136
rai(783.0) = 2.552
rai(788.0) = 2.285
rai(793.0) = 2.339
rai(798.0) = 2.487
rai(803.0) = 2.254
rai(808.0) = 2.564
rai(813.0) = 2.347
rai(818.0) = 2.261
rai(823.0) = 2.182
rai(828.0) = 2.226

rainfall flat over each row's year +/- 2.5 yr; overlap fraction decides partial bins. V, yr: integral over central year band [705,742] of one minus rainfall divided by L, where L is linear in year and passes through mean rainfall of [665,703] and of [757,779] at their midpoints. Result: 6.2 yr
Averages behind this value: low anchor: 2.3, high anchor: 2.31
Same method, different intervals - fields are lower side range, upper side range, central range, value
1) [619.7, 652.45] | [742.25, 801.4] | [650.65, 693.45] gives 3.11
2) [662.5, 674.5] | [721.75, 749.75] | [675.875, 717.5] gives 3.53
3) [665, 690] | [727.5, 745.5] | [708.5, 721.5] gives 5.01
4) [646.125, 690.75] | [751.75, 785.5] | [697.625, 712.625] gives 2.16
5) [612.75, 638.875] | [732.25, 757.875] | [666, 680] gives 1.62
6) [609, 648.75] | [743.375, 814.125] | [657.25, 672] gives 1.89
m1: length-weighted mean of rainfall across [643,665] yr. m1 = 2.37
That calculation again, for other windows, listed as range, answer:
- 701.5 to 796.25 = 2.19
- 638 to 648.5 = 2.43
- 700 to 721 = 1.71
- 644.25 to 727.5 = 2.14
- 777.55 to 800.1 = 2.38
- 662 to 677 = 2.29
